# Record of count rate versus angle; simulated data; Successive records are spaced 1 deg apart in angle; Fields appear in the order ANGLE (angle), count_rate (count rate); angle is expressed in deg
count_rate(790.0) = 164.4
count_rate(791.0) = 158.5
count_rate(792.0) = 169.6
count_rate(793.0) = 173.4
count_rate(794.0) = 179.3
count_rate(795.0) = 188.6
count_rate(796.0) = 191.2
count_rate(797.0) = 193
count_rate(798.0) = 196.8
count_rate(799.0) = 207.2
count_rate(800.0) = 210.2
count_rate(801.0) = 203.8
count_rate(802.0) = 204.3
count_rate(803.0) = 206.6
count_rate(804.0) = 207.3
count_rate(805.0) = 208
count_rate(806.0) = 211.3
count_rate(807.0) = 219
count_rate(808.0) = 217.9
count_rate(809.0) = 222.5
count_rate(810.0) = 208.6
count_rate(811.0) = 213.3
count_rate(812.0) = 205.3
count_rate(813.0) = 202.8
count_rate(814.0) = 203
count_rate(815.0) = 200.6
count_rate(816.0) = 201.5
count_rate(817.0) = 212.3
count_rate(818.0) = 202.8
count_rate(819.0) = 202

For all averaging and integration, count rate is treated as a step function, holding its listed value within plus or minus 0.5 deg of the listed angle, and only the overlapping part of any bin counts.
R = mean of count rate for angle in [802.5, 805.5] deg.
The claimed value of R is 207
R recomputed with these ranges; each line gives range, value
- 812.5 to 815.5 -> 202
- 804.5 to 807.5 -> 213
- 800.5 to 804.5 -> 206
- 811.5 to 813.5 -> 204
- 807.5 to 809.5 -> 220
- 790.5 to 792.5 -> 164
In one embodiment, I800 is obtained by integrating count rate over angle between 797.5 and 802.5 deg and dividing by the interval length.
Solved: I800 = 204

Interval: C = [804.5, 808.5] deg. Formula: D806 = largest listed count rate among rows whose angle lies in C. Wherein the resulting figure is 219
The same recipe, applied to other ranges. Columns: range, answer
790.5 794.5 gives 179.3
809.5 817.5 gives 213.3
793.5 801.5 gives 210.2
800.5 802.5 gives 204.3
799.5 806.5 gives 211.3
